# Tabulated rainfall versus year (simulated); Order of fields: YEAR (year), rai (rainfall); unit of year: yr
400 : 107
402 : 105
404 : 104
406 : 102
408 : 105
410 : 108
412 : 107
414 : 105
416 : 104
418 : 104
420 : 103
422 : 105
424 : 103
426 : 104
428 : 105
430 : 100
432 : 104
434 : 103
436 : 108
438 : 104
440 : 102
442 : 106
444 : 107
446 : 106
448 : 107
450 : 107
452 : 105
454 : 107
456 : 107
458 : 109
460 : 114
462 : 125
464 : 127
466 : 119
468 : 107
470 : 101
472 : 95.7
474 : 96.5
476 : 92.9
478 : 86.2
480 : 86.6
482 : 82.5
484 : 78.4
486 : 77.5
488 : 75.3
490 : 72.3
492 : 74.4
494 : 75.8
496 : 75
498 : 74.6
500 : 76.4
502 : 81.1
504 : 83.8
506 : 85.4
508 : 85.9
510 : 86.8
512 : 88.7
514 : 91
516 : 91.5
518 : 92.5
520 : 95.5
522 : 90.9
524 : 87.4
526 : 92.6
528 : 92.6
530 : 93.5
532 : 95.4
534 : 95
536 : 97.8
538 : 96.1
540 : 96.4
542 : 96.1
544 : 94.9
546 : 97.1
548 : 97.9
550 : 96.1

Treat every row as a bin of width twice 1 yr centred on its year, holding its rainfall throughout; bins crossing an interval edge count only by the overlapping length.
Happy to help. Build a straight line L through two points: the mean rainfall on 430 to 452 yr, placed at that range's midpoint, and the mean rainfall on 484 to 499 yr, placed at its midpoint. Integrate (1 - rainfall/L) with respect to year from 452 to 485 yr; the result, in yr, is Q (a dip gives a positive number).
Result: -4.9 yr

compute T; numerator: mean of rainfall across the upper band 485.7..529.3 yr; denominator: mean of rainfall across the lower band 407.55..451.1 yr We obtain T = 0.8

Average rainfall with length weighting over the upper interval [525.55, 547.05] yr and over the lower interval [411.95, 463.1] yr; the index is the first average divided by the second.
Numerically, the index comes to 0.9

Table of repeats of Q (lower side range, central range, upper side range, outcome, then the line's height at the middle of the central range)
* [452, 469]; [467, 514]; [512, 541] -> 9.0 yr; 104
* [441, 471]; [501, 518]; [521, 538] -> 1.9 yr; 97.9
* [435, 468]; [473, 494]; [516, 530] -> 4.1 yr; 102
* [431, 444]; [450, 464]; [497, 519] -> -1.8 yr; 99.3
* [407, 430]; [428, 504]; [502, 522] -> 0.2 yr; 96.5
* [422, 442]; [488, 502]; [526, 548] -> 3.3 yr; 98.8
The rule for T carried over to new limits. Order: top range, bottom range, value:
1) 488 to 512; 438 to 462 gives 0.74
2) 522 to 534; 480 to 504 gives 1.19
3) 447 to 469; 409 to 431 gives 1.07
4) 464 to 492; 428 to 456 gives 0.86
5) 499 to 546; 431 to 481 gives 0.86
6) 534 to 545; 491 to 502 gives 1.27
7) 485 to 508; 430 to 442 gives 0.75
